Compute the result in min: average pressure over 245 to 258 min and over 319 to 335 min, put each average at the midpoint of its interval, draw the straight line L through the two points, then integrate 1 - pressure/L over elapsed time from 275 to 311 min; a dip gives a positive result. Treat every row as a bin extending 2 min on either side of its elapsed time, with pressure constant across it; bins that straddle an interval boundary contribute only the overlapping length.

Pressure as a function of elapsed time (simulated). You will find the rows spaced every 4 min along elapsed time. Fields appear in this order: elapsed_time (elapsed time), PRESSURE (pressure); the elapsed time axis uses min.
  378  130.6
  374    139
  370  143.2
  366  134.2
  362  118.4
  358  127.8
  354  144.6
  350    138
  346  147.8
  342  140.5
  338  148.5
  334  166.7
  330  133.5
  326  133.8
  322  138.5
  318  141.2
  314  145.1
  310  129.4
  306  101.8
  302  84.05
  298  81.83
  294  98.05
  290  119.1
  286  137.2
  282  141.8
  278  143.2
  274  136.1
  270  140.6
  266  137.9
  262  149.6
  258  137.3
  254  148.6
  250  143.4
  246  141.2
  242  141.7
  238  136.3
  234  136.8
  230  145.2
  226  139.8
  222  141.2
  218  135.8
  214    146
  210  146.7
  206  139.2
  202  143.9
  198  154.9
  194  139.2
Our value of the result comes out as 6.9 min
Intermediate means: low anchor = 144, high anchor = 142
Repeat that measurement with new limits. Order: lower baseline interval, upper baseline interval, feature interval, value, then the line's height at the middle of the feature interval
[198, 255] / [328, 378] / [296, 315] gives 4.6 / 141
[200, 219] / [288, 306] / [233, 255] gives -3.0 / 124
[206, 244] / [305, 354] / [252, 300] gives 3.2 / 140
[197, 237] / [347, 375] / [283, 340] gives 4.9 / 138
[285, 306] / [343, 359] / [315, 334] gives -2.8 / 122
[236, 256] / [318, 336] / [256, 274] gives 0.2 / 142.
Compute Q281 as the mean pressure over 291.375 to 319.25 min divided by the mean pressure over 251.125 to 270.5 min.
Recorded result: 0.78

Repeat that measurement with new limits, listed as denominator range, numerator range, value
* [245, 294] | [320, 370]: 1.01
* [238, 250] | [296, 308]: 0.63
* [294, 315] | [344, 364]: 1.28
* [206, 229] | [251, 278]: 1.00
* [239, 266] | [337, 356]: 1.00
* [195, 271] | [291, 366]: 0.90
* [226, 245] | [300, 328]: 0.89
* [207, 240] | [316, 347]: 1.02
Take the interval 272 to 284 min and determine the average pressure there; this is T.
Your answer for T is 140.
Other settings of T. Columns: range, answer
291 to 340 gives 125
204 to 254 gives 141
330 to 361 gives 143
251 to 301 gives 130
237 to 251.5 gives 141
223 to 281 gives 141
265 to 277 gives 139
